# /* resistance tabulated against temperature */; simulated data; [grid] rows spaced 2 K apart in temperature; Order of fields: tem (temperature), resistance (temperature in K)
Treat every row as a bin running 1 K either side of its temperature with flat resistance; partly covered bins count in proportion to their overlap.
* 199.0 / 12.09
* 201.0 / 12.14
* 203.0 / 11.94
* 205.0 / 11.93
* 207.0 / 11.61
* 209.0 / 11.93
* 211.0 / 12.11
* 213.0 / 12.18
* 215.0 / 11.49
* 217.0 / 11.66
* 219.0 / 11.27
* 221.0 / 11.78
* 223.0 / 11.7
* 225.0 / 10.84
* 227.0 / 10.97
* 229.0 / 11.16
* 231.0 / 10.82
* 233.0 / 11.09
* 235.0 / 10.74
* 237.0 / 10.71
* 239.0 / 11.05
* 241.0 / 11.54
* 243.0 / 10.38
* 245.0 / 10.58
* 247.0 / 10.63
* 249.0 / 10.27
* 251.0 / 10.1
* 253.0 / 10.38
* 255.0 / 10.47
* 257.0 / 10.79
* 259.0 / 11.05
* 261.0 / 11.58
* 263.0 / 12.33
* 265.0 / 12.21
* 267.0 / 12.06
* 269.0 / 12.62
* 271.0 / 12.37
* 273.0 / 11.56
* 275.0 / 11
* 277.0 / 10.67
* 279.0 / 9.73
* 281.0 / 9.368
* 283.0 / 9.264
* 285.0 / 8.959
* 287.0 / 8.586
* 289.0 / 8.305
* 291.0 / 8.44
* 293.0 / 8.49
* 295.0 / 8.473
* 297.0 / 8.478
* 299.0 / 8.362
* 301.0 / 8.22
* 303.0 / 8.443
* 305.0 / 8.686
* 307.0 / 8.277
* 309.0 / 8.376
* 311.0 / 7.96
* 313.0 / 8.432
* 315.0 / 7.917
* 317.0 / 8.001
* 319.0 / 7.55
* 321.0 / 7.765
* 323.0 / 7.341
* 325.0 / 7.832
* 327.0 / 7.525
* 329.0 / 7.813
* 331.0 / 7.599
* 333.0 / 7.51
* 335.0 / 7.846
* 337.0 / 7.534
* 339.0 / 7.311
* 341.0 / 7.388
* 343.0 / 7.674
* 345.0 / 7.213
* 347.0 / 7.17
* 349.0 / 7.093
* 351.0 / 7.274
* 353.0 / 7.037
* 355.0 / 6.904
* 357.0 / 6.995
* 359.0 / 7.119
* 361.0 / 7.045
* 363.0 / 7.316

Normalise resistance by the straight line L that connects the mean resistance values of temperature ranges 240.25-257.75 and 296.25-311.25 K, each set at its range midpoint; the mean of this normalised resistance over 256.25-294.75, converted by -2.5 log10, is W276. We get -0.10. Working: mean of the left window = 10.6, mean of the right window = 8.37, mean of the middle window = 10.5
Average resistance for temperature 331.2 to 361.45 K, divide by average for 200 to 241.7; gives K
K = 0.6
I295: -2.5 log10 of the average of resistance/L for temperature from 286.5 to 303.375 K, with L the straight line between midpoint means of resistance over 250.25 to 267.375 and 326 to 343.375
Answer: 0.13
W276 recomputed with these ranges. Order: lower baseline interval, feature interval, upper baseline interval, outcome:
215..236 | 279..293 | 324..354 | 0.04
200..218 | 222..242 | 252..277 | 0.06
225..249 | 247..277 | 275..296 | -0.14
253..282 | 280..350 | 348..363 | 0.12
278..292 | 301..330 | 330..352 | 0.02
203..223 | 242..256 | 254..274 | 0.13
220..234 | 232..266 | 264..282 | 0.03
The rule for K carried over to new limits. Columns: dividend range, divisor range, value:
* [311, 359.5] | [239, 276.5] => 0.67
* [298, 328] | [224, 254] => 0.75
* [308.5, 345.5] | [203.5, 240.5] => 0.68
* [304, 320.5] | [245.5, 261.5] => 0.77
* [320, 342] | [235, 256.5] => 0.71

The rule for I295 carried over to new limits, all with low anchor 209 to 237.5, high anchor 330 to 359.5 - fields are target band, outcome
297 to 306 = 0.04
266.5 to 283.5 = -0.14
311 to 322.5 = 0.05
